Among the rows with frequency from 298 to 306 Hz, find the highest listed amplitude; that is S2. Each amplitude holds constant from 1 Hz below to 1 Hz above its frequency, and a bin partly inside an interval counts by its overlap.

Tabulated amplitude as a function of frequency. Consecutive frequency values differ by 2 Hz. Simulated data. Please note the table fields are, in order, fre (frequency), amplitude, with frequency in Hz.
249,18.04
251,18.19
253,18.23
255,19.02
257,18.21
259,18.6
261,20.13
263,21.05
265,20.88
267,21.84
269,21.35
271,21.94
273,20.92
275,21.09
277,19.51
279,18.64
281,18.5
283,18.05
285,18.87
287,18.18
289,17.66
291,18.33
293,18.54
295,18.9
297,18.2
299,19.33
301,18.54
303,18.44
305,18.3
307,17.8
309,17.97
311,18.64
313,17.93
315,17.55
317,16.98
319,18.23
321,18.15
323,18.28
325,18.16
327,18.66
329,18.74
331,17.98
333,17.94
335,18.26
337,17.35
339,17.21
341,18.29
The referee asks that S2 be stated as 19.33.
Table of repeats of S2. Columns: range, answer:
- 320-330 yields 18.74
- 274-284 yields 21.09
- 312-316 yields 17.93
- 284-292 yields 18.87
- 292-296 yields 18.9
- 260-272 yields 21.94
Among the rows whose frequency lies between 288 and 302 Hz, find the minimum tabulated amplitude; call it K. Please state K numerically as 17.66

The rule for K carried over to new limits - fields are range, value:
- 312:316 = 17.55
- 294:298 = 18.2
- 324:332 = 17.98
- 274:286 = 18.05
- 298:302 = 18.54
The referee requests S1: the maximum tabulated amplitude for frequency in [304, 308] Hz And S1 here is 18.3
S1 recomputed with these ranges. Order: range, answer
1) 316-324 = 18.28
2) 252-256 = 19.02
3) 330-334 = 17.98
